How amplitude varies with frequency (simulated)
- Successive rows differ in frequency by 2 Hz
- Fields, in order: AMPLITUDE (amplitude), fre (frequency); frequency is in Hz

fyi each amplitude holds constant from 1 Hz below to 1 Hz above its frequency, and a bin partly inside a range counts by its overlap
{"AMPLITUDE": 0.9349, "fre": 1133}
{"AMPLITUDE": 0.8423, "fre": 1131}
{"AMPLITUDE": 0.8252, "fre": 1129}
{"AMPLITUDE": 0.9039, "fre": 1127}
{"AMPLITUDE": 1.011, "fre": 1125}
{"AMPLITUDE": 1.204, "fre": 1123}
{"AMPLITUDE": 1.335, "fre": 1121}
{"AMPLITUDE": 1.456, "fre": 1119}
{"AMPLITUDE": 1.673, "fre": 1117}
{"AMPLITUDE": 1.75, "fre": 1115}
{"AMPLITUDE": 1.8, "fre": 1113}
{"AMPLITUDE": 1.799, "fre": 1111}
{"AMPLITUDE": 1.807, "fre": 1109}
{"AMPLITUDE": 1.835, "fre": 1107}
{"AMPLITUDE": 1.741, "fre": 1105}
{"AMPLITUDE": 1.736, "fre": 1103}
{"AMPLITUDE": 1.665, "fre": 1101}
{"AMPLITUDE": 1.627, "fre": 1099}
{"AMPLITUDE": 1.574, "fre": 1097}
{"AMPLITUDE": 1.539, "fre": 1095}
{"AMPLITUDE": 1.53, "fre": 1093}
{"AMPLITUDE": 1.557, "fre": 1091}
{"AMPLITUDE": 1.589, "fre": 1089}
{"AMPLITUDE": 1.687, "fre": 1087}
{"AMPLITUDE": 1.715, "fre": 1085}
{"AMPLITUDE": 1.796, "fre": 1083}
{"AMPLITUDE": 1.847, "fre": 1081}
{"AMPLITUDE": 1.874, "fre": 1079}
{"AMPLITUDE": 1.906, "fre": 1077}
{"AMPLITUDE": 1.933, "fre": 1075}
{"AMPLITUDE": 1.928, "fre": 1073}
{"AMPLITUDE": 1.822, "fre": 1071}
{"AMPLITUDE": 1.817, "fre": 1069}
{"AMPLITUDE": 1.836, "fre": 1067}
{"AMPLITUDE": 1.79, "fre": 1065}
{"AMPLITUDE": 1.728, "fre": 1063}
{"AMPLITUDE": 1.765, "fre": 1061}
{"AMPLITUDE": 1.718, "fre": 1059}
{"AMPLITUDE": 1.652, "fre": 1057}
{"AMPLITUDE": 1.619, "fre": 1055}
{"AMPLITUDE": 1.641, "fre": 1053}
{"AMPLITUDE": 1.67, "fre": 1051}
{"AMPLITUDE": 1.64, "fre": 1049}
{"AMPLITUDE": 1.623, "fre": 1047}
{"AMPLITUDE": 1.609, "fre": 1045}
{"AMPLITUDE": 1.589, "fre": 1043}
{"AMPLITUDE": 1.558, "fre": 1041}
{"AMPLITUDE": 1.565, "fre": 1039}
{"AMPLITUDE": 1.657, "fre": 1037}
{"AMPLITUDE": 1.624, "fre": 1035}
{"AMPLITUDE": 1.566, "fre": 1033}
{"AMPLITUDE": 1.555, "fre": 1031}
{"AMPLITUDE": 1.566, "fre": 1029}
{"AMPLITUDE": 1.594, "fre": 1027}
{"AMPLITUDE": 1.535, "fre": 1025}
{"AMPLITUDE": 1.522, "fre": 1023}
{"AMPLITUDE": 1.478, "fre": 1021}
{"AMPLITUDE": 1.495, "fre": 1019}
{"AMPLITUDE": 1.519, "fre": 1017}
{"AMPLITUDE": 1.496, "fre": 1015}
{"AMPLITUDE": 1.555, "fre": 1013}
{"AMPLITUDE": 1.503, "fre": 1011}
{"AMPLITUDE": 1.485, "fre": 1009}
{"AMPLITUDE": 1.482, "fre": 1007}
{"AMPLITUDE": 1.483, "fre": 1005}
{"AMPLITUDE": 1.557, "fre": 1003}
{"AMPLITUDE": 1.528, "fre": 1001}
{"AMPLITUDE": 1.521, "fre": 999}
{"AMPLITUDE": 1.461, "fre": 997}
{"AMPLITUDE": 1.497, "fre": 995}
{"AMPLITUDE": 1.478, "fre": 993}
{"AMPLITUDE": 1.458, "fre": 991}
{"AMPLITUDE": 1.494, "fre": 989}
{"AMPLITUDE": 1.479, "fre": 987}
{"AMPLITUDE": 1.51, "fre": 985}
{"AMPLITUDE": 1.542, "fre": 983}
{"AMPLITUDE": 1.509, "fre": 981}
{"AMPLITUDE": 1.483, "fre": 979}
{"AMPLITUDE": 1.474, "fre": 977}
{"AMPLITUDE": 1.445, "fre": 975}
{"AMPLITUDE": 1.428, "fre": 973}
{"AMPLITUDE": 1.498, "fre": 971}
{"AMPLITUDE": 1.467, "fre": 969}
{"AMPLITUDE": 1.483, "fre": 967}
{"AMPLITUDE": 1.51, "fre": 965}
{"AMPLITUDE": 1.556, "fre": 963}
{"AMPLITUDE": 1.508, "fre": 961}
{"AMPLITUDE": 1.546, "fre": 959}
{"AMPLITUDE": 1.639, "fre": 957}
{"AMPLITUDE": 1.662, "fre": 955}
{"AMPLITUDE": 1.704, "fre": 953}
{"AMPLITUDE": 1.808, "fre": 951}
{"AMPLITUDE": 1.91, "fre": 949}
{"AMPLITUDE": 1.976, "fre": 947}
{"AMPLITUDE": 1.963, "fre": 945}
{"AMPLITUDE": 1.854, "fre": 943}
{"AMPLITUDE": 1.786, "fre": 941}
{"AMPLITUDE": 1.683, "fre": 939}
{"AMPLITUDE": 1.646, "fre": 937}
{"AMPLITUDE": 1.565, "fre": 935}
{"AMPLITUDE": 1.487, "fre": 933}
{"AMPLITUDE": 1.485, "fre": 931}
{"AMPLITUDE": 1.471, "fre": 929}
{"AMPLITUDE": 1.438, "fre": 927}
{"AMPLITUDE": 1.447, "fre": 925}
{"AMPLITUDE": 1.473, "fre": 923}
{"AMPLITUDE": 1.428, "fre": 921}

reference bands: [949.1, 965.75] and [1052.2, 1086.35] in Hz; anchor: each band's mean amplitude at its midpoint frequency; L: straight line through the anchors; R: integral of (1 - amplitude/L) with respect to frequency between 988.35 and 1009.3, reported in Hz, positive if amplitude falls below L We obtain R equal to 2.4 Hz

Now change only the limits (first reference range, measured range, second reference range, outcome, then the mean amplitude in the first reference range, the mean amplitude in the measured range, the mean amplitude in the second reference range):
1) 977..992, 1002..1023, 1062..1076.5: 1.33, 1.49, 1.51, 1.84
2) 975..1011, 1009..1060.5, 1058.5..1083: 2.88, 1.5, 1.58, 1.83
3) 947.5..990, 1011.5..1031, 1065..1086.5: 1.93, 1.56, 1.53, 1.84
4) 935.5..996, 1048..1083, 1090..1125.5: -3.87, 1.6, 1.78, 1.6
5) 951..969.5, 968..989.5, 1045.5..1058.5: 1.46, 1.58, 1.48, 1.64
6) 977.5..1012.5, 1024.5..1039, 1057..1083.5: 0.62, 1.5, 1.59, 1.82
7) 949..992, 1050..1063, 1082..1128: -0.96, 1.54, 1.68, 1.58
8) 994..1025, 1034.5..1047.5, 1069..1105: -0.05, 1.51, 1.6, 1.73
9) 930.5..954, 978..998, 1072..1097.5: 2.86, 1.74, 1.49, 1.73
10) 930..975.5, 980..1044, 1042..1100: 5.64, 1.64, 1.53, 1.71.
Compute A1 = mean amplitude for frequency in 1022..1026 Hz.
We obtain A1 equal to 1.53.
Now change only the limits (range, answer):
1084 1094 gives 1.62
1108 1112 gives 1.8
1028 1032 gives 1.56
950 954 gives 1.76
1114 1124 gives 1.48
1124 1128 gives 0.957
